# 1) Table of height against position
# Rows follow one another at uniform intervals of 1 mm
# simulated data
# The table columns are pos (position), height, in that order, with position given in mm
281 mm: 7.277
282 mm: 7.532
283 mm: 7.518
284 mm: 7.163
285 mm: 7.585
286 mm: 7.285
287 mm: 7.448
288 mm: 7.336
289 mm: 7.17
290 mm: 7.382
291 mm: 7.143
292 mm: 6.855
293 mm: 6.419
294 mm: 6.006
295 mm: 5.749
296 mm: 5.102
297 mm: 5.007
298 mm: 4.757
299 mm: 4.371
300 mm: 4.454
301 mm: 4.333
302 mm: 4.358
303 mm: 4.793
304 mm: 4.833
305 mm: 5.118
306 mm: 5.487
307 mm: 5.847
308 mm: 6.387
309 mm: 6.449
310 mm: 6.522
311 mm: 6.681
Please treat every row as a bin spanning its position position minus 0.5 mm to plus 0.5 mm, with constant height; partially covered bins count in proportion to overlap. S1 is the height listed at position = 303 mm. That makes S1 4.793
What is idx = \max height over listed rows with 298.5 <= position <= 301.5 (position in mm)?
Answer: 4.454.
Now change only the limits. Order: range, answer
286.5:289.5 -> 7.448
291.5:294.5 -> 6.855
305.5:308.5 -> 6.387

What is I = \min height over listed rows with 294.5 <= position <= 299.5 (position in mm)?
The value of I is 4.371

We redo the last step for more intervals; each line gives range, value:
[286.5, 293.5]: 6.419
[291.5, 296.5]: 5.102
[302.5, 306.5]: 4.793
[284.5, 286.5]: 7.285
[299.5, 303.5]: 4.333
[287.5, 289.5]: 7.17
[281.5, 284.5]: 7.163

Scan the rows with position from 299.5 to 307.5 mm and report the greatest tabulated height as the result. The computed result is 5.847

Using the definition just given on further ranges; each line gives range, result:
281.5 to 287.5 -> 7.585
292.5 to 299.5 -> 6.419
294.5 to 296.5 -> 5.749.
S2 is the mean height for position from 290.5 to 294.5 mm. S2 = 6.61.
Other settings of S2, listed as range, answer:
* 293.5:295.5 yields 5.88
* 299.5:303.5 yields 4.48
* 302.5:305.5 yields 4.91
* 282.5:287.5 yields 7.4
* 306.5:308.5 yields 6.12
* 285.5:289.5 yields 7.31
